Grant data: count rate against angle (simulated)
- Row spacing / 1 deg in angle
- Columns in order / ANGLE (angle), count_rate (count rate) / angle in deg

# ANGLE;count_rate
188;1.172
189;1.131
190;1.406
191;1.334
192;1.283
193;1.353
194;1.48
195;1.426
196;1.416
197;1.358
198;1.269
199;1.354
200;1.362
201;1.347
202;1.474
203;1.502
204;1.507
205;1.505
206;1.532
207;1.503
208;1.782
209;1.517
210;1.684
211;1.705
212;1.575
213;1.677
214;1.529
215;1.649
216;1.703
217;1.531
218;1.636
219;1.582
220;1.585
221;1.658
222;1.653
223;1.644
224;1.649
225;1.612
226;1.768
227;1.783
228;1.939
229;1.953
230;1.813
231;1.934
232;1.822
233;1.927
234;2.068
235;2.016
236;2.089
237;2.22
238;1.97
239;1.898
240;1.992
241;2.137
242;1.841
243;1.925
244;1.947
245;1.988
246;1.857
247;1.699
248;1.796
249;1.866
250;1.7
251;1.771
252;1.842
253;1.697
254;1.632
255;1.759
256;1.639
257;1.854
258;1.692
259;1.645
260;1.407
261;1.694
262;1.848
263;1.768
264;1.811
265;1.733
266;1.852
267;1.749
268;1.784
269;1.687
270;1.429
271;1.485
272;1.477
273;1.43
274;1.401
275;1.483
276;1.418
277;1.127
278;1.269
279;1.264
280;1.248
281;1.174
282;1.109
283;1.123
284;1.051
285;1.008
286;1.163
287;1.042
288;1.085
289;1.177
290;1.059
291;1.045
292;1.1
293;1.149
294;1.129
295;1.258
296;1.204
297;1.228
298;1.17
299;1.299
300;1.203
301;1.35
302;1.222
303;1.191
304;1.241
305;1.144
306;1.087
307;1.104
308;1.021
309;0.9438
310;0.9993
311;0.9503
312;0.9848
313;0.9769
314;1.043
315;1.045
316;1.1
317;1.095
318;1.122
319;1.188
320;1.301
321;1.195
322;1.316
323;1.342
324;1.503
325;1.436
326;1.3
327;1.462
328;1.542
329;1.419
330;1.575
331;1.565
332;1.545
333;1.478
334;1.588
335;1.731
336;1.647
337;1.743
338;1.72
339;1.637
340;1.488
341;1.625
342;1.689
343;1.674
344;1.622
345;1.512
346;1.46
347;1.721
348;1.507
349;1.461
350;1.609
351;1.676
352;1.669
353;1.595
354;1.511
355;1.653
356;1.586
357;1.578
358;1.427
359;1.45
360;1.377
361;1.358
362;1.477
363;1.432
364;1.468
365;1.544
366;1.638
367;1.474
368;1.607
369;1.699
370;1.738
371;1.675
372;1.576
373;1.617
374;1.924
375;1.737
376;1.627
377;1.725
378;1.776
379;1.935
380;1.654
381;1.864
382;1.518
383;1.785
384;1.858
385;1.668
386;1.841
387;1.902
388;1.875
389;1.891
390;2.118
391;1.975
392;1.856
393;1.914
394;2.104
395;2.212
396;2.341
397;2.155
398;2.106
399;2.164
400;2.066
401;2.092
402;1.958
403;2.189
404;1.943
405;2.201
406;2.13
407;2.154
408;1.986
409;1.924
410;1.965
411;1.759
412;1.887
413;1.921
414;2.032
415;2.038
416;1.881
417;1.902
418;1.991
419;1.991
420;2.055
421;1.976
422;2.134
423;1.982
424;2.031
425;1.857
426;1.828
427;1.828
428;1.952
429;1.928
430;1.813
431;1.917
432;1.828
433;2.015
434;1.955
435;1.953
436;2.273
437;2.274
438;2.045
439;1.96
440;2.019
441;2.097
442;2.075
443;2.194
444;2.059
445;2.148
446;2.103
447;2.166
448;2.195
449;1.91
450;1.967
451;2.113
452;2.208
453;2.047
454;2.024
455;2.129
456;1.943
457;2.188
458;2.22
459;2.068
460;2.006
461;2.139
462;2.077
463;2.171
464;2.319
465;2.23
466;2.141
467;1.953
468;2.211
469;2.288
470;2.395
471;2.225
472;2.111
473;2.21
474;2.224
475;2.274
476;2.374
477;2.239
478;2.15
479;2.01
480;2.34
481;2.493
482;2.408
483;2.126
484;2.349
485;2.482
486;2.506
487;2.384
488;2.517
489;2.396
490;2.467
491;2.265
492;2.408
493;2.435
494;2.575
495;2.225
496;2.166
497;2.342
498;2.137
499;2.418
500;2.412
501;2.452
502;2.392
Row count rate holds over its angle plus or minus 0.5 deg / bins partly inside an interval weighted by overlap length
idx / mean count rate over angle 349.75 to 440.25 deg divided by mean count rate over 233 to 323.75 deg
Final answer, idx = 1.28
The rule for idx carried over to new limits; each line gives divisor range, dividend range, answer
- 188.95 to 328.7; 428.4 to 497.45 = 1.47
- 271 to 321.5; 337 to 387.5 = 1.40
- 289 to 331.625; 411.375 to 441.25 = 1.64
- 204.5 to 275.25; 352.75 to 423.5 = 1.05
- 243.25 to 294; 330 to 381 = 1.07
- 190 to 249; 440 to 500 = 1.32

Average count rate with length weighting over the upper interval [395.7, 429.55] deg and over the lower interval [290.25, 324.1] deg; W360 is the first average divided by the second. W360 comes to 1.75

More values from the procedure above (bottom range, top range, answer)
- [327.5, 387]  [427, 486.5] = 1.32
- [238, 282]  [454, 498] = 1.35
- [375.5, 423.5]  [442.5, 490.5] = 1.13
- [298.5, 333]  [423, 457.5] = 1.65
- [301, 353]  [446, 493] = 1.61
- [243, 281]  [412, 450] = 1.22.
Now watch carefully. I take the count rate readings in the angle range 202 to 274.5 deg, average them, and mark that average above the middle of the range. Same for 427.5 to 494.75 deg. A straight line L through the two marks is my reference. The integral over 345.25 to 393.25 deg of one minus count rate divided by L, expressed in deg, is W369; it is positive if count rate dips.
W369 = 7.9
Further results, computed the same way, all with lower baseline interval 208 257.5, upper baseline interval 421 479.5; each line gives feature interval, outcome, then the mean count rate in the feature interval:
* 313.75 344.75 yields 7.69 deg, 1.45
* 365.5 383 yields 2.55 deg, 1.7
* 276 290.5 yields 5.57 deg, 1.15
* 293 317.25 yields 9.80 deg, 1.13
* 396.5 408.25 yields -0.43 deg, 2.1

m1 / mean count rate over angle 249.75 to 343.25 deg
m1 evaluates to 1.38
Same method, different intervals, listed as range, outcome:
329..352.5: 1.6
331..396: 1.68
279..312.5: 1.13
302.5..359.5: 1.4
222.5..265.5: 1.83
